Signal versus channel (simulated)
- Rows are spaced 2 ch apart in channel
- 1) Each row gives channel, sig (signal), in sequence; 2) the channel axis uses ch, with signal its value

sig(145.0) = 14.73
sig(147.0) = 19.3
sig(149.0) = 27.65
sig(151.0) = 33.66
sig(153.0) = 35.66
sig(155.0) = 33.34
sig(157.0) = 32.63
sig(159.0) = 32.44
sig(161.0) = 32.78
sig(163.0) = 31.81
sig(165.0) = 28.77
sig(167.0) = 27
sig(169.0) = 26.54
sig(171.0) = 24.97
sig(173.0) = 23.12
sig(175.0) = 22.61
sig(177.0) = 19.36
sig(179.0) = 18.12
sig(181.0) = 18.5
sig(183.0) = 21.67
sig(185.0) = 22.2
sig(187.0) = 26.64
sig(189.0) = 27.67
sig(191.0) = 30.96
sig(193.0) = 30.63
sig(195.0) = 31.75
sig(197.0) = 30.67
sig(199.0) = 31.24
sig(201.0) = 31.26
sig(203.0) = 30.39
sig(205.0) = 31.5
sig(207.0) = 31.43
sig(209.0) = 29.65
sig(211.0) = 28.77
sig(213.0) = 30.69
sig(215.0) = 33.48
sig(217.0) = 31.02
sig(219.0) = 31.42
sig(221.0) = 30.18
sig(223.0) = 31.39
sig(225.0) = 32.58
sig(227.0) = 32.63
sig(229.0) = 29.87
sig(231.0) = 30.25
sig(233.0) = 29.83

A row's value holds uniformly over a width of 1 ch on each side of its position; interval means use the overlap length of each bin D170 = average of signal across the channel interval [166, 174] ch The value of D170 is 25.4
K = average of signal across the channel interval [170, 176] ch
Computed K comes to 23.6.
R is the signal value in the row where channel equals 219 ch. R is 31.42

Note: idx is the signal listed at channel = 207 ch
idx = 31.43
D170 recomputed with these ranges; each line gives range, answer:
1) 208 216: 30.6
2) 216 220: 31.2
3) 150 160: 33.5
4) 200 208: 31.1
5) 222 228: 32.2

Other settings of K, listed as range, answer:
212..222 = 31.4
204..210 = 30.9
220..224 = 30.8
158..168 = 30.6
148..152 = 30.7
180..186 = 20.8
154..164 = 32.6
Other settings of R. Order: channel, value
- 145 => 14.73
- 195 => 31.75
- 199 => 31.24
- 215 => 33.48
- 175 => 22.61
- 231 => 30.25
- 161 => 32.78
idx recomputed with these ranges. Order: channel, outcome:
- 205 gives 31.5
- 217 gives 31.02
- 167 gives 27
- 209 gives 29.65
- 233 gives 29.83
